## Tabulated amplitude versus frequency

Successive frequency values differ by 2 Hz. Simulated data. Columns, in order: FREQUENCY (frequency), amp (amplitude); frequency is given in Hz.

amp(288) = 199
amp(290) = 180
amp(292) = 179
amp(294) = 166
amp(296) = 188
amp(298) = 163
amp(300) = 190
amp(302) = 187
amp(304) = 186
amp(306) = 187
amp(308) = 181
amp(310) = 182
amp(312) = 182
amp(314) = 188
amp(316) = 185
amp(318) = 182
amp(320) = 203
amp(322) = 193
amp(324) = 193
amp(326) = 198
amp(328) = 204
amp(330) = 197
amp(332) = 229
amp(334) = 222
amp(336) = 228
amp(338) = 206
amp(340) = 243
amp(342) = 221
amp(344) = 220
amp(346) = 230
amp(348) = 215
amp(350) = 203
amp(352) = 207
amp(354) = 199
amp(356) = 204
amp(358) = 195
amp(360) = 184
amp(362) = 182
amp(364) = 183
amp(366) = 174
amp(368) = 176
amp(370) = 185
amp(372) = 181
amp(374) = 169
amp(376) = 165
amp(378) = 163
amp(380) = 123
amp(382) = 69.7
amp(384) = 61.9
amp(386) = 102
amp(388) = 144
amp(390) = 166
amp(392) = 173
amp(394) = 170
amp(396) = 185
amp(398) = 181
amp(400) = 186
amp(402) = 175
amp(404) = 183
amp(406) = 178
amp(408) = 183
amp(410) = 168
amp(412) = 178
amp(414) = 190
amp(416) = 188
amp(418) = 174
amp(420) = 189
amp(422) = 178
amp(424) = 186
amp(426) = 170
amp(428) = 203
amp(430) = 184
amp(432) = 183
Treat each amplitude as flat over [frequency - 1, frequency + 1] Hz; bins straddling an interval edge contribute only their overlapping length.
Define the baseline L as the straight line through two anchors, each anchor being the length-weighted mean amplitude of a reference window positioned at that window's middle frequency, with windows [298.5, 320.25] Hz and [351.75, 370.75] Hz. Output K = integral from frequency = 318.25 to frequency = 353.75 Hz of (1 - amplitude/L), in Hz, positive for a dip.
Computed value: -4.7 Hz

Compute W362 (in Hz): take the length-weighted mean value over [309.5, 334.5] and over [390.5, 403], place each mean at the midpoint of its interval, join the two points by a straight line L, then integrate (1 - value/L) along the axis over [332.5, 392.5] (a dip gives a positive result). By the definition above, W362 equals 2.2 Hz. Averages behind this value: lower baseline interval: 197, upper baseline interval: 178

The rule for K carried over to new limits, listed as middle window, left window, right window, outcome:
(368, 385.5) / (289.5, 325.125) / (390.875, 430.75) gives 3.98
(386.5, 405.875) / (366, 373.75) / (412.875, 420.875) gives 1.09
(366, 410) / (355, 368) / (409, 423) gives 5.94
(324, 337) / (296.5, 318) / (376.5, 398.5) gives -3.13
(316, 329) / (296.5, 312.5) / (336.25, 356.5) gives 0.13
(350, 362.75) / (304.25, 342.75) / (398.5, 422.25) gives -0.18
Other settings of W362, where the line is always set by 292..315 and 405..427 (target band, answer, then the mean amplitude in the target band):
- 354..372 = -0.5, 186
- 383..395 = 3.0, 136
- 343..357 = -2.3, 211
